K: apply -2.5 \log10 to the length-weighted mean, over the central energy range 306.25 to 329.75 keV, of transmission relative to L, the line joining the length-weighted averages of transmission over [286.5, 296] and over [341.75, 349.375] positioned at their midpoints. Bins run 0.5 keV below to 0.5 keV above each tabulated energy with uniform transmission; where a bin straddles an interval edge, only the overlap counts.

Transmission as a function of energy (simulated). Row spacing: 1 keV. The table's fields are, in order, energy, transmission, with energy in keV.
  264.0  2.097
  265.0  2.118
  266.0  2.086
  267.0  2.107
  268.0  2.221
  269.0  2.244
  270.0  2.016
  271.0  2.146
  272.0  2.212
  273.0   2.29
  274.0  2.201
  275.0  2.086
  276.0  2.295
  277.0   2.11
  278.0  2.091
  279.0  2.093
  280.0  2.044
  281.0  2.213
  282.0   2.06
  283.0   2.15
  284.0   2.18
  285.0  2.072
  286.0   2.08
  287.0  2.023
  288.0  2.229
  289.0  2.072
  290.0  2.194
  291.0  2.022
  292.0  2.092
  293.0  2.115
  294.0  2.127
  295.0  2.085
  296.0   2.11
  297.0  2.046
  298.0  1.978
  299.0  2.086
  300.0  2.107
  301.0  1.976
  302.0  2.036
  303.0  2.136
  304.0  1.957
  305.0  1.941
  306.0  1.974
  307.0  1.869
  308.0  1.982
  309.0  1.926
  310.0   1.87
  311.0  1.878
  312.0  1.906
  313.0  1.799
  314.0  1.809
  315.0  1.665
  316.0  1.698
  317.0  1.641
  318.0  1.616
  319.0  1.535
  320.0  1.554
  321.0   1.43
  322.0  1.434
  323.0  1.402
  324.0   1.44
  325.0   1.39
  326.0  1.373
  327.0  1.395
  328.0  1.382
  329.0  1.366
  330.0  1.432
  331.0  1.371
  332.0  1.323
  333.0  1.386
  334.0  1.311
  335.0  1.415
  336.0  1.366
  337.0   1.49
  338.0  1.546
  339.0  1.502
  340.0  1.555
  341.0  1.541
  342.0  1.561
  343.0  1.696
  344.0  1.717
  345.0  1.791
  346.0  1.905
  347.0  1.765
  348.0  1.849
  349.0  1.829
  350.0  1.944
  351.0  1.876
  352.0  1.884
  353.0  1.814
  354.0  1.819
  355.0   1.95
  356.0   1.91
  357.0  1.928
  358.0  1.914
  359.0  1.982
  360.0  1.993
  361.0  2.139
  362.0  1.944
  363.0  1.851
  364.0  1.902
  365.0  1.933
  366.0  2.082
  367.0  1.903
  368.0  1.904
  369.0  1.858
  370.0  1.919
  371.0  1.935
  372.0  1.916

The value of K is 0.19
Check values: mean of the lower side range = 2.11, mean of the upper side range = 1.77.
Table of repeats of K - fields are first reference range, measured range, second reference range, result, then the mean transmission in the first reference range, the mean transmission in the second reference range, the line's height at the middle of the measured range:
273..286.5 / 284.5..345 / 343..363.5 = 0.16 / 2.13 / 1.89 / 2.02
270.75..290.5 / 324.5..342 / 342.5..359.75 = 0.33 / 2.14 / 1.86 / 1.93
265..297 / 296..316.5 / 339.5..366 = 0.05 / 2.13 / 1.85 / 2.03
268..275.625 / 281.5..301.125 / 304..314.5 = -0.03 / 2.18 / 1.9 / 2.03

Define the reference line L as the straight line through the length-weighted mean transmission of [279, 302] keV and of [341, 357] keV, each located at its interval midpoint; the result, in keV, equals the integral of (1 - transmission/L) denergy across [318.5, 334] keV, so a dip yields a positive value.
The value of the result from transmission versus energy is 4.13 keV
